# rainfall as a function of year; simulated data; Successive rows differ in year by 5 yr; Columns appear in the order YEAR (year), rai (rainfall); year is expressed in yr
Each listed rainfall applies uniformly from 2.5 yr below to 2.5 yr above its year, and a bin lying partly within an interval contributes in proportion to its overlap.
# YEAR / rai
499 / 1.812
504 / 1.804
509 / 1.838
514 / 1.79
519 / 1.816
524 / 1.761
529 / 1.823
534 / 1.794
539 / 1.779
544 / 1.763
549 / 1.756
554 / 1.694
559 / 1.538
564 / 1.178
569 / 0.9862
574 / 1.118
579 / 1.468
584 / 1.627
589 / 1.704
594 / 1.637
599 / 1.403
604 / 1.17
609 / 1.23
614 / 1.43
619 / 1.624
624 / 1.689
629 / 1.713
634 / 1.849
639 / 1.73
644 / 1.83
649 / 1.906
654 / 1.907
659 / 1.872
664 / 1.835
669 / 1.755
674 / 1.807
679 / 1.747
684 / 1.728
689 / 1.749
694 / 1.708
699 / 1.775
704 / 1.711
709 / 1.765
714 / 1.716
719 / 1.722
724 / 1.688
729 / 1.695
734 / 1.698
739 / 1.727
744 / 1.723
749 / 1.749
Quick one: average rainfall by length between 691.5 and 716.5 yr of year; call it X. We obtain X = 1.74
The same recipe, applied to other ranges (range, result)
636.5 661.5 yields 1.85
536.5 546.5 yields 1.77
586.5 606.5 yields 1.48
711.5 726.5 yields 1.71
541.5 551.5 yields 1.76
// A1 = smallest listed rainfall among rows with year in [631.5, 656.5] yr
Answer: 1.73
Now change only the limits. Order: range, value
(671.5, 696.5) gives 1.708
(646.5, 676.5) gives 1.755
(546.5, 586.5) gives 0.9862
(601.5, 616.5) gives 1.17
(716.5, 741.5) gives 1.688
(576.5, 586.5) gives 1.468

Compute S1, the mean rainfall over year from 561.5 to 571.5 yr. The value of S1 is 1.08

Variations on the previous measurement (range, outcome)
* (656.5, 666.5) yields 1.85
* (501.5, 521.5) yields 1.81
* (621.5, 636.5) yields 1.75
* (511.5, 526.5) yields 1.79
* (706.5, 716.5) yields 1.74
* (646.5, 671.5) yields 1.85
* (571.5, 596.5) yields 1.51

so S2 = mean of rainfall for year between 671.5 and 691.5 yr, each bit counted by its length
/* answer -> 1.76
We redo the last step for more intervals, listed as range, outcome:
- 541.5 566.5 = 1.59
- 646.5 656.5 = 1.91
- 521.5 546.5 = 1.78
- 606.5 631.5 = 1.54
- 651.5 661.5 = 1.89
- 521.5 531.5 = 1.79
